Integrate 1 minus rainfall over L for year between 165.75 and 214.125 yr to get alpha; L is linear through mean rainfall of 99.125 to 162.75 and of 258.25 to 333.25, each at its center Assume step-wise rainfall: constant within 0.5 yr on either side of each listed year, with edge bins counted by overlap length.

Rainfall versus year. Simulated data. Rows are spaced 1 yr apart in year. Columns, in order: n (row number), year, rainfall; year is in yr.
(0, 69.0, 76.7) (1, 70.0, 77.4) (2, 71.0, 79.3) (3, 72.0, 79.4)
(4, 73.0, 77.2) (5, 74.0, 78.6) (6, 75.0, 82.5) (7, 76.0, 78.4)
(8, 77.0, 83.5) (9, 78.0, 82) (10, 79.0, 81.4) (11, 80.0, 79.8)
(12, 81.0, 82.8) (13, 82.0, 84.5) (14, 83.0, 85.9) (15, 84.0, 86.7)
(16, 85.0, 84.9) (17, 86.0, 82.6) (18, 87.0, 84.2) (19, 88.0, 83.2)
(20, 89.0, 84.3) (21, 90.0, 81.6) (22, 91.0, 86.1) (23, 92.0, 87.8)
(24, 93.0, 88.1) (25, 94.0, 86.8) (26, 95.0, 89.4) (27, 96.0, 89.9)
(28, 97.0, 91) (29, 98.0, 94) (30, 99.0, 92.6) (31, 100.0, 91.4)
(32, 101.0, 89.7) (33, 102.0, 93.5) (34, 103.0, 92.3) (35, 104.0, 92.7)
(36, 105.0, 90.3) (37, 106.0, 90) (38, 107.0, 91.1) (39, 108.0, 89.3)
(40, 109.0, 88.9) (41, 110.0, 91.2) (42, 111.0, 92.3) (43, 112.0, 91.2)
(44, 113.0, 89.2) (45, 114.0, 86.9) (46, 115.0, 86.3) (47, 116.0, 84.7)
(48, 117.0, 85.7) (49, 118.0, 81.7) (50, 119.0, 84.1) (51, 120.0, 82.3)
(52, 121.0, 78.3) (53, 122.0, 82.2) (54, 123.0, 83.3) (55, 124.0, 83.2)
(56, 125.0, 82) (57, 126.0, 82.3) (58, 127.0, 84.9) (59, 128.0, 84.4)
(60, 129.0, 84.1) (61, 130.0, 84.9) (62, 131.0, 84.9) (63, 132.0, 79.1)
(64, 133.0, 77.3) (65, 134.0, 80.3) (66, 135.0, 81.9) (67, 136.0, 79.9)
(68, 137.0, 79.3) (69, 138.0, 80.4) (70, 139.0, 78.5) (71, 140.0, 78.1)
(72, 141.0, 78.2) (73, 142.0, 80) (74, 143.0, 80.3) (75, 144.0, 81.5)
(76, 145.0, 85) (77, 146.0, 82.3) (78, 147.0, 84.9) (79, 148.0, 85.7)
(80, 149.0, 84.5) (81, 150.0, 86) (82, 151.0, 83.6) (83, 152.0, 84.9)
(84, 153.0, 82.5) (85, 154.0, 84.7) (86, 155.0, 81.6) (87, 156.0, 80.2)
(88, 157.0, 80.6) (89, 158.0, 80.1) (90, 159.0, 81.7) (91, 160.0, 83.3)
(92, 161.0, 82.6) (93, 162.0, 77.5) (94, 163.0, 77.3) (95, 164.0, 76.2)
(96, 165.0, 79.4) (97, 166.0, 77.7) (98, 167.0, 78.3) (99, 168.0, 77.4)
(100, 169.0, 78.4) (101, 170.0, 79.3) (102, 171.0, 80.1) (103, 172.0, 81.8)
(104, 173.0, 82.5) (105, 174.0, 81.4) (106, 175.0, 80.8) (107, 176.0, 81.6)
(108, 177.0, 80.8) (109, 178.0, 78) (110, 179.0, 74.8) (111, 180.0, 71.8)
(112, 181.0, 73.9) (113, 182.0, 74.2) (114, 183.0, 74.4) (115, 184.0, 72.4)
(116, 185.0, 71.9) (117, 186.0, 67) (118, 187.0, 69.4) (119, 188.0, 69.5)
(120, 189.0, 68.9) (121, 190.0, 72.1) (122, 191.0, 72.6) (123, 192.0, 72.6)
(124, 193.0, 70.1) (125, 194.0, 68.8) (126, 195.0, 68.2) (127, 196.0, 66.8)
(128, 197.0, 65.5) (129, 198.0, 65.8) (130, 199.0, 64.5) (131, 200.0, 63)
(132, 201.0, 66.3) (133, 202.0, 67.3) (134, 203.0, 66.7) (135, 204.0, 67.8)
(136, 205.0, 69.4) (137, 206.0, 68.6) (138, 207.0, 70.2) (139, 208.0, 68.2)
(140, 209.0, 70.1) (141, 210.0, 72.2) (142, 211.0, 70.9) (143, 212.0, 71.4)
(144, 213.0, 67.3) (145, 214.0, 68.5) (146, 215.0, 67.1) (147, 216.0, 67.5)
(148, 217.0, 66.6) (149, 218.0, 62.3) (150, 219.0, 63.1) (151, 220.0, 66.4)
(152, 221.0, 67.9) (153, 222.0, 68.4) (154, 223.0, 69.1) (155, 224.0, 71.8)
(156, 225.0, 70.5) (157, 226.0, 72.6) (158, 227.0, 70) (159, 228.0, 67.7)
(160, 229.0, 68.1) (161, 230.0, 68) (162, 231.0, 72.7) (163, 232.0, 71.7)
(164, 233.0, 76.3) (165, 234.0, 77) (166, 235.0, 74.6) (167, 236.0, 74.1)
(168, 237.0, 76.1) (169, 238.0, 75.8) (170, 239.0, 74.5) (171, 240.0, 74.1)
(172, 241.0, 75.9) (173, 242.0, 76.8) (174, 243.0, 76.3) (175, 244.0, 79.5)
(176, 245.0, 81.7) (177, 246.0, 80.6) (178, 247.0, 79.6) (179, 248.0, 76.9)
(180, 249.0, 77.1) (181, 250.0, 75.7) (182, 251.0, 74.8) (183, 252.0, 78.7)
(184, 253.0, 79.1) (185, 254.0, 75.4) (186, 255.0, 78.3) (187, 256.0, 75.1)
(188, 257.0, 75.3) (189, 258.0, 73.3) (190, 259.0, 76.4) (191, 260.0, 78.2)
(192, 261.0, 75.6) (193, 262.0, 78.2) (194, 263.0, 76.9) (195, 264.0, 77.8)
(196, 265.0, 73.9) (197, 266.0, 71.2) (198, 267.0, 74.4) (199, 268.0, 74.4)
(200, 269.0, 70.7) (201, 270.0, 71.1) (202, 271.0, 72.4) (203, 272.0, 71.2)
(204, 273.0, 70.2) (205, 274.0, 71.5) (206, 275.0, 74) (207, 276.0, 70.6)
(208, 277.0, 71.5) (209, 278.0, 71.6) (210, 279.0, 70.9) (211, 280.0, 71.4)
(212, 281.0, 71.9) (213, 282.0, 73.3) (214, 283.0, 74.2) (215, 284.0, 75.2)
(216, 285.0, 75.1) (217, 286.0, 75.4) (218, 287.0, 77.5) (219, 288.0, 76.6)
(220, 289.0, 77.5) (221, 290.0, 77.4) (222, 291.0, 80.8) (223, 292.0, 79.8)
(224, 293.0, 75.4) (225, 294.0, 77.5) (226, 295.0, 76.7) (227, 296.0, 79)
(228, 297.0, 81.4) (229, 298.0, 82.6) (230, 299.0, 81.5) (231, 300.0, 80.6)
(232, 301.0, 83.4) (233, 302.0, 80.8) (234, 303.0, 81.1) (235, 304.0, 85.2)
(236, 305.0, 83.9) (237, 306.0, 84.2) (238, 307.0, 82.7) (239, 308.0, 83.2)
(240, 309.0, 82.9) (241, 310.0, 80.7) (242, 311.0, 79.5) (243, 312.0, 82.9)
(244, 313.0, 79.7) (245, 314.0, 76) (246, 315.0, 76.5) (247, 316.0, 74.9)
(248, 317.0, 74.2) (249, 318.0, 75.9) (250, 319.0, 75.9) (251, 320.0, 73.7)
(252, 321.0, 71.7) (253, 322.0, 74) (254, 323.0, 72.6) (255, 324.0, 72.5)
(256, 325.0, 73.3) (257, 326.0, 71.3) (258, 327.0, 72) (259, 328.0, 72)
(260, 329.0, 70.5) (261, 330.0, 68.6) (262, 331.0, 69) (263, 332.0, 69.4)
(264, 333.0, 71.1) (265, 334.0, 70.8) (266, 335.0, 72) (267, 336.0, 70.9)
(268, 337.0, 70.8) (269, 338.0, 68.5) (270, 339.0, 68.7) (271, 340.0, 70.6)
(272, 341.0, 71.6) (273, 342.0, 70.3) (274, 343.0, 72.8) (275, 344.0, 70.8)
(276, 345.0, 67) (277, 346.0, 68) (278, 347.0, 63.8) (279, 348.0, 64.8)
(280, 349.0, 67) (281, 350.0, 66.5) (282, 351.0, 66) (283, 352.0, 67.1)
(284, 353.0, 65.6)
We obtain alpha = 5.4 yr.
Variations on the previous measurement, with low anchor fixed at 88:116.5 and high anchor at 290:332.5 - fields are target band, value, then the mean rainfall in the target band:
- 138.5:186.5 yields 3.5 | 79.6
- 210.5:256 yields 4.9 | 72.9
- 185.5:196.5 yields 1.9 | 69.6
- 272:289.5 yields 1.3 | 73.4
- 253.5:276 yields 1.6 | 74.3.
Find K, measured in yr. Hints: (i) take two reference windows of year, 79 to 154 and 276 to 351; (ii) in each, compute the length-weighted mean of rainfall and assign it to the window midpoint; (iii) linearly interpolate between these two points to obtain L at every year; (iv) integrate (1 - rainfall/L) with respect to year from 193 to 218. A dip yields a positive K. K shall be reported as 3.9 yr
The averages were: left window 85.1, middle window 67.8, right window 74.7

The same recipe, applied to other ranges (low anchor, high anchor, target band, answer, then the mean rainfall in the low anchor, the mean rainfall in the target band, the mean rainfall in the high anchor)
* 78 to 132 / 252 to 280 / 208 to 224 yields 2.03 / 86.4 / 68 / 74.1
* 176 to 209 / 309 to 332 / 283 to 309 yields -2.13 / 70.2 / 79.7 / 74.5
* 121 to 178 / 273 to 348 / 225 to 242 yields 1.06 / 81.3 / 73.1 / 74.9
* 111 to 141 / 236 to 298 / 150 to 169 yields 0.13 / 82.9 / 80.6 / 75.6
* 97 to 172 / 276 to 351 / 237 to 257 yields 0.25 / 83.8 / 77.1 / 74.7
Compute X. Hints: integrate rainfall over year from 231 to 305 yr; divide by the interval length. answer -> 76.2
